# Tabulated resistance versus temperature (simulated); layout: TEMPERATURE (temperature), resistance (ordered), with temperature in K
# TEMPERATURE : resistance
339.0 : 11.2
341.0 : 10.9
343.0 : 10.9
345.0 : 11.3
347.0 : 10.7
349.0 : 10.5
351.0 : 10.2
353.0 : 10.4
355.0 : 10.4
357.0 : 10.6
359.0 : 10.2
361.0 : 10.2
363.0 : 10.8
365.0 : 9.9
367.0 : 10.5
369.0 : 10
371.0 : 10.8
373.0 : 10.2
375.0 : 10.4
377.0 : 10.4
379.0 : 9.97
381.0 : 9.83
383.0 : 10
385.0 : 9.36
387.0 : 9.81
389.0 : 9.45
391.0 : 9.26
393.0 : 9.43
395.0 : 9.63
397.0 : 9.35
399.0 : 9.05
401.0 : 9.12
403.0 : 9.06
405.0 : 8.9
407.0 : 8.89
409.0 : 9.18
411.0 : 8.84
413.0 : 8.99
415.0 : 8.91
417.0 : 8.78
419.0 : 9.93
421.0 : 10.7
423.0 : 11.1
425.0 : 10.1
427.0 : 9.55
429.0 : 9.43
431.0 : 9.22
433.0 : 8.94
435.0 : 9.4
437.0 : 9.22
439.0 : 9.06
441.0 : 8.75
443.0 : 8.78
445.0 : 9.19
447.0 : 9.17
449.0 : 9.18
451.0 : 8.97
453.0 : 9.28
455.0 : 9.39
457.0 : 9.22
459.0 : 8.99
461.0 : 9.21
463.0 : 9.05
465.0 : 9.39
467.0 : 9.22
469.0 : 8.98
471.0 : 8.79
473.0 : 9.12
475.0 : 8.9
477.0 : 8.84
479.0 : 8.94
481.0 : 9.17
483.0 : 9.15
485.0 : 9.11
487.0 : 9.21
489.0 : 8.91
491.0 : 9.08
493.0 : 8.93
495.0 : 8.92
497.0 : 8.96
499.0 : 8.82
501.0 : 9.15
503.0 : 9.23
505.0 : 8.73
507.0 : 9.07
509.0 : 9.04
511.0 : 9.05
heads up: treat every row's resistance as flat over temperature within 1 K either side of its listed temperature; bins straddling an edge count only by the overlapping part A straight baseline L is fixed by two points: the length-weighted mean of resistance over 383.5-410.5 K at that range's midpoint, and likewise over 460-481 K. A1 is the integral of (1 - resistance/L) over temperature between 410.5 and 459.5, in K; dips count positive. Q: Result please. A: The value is -0.9 K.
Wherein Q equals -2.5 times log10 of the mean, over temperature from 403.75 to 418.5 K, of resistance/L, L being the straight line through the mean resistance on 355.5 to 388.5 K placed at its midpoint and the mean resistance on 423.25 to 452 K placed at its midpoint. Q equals 0.078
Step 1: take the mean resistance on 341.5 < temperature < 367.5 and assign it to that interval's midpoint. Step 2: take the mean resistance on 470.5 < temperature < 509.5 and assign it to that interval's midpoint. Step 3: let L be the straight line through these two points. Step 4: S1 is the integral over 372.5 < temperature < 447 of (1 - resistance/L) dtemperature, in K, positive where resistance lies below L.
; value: 3.3 K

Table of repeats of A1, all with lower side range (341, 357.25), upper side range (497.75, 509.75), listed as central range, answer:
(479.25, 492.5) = 0.15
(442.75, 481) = 1.44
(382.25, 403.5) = 1.60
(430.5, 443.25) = 0.86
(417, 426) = -0.36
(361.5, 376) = 0.10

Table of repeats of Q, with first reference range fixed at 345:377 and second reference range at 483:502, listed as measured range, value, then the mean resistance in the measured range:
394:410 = 0.09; 9.15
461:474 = 0.02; 9.1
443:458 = 0.03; 9.17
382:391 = 0.06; 9.61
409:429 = 0.02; 9.62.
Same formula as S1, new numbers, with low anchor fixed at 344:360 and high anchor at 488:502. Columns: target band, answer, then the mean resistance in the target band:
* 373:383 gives 0.11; 10.1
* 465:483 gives 0.34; 9.03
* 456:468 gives 0.19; 9.18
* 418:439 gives -0.06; 9.73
